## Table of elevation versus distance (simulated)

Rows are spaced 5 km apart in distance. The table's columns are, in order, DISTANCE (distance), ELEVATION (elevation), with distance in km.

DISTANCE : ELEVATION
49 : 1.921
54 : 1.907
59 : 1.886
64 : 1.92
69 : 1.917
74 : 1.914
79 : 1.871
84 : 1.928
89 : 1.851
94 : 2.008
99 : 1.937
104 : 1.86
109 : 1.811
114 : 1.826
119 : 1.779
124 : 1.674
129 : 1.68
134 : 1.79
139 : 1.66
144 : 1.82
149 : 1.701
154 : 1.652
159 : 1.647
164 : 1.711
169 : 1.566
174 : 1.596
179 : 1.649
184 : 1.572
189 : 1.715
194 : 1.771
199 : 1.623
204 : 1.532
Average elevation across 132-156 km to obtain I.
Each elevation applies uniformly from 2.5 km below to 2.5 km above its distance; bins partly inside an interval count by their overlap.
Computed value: 1.72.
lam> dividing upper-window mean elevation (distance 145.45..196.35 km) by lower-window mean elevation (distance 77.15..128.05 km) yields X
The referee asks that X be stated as 0.90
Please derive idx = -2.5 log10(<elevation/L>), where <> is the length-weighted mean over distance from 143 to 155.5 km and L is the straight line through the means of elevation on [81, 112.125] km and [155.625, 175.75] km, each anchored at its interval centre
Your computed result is -0.01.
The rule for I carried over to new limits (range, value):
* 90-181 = 1.74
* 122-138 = 1.71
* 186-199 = 1.71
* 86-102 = 1.93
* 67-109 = 1.9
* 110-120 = 1.81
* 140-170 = 1.69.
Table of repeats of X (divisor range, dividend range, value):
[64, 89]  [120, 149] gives 0.91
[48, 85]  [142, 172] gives 0.88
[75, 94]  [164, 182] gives 0.85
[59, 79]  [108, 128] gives 0.92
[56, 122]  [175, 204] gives 0.88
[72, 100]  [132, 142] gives 0.90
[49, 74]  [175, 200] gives 0.87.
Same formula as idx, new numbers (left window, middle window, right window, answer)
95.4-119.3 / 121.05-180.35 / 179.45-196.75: 0.05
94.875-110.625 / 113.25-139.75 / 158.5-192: 0.04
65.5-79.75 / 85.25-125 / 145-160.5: -0.02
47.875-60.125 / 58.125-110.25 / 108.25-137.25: -0.04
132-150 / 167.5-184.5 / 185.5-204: 0.06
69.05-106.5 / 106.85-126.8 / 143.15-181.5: 0.03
